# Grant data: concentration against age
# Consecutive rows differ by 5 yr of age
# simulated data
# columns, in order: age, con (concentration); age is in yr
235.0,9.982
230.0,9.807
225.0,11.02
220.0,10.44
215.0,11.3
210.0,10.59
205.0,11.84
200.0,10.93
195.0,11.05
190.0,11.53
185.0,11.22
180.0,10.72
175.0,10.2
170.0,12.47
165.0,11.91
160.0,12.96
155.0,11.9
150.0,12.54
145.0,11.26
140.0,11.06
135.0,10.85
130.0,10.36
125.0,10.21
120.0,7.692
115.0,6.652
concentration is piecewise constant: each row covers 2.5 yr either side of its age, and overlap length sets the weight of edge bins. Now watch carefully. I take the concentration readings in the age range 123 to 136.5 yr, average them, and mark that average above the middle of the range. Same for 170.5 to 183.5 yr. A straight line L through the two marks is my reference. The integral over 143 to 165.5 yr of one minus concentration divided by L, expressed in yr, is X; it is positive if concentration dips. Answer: -3.17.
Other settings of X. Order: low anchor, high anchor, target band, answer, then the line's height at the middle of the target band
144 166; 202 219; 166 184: 0.94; 11.8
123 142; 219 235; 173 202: -1.36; 10.5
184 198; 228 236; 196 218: -0.86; 10.7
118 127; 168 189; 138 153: -2.72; 9.85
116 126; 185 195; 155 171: -3.41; 10.2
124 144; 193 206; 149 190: -2.70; 11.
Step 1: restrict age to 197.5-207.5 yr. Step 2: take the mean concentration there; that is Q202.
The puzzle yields 11.4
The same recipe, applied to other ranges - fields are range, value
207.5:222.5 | 10.8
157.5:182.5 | 11.7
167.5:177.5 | 11.3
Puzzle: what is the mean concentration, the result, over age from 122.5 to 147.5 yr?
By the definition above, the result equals 10.7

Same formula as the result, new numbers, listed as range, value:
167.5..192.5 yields 11.2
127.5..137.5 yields 10.6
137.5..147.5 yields 11.2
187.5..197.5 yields 11.3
